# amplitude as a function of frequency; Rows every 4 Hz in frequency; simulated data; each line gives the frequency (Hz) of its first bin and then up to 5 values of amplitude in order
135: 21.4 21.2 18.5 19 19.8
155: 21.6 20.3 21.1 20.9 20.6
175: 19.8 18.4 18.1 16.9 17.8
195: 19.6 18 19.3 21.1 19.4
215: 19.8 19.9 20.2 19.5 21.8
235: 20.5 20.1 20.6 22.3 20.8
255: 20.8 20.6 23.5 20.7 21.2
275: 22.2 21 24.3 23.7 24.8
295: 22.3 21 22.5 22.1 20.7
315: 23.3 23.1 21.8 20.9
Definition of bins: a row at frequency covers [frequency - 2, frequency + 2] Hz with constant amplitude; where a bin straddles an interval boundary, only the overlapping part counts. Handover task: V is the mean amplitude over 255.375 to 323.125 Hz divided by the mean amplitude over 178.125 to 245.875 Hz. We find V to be 1.14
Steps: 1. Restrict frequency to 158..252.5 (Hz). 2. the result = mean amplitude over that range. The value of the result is 19.9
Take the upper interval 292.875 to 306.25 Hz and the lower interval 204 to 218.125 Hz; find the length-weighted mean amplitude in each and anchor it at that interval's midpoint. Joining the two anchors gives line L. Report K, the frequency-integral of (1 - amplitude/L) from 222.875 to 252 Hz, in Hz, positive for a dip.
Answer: -0.21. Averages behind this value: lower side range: 20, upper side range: 22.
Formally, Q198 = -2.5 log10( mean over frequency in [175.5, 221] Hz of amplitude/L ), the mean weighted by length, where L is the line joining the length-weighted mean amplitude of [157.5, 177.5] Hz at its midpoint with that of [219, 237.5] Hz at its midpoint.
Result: 0.08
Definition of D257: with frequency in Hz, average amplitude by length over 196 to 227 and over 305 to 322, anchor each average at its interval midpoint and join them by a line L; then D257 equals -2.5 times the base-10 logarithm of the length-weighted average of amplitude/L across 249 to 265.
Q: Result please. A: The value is -0.031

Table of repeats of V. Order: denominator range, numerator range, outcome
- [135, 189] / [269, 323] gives 1.14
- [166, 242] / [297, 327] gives 1.12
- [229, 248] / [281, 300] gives 1.11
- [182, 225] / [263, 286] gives 1.16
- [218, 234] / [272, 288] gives 1.11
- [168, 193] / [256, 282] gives 1.16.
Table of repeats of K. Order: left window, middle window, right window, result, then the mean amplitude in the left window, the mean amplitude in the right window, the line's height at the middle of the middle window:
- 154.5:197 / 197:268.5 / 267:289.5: 2.0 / 19.5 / 22.4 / 21.1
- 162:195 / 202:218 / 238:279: 0.1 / 19.2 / 21.3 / 20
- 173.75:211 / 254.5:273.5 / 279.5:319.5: 0.0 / 18.8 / 22.7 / 21.4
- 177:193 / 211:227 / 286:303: -0.4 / 17.8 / 22.9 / 19.4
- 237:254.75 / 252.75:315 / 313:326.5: -1.1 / 20.9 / 22.5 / 21.8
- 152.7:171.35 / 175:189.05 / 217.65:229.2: 1.7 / 20.9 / 19.9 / 20.6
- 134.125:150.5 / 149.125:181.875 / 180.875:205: -1.9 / 19.9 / 18.3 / 19.2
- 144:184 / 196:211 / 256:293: 1.0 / 20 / 22.4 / 20.8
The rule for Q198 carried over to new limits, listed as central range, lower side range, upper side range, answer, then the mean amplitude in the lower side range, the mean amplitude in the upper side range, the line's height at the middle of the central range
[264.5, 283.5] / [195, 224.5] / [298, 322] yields -0.02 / 19.7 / 22.2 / 21.3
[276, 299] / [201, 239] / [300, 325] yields -0.06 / 20.2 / 22.2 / 21.6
